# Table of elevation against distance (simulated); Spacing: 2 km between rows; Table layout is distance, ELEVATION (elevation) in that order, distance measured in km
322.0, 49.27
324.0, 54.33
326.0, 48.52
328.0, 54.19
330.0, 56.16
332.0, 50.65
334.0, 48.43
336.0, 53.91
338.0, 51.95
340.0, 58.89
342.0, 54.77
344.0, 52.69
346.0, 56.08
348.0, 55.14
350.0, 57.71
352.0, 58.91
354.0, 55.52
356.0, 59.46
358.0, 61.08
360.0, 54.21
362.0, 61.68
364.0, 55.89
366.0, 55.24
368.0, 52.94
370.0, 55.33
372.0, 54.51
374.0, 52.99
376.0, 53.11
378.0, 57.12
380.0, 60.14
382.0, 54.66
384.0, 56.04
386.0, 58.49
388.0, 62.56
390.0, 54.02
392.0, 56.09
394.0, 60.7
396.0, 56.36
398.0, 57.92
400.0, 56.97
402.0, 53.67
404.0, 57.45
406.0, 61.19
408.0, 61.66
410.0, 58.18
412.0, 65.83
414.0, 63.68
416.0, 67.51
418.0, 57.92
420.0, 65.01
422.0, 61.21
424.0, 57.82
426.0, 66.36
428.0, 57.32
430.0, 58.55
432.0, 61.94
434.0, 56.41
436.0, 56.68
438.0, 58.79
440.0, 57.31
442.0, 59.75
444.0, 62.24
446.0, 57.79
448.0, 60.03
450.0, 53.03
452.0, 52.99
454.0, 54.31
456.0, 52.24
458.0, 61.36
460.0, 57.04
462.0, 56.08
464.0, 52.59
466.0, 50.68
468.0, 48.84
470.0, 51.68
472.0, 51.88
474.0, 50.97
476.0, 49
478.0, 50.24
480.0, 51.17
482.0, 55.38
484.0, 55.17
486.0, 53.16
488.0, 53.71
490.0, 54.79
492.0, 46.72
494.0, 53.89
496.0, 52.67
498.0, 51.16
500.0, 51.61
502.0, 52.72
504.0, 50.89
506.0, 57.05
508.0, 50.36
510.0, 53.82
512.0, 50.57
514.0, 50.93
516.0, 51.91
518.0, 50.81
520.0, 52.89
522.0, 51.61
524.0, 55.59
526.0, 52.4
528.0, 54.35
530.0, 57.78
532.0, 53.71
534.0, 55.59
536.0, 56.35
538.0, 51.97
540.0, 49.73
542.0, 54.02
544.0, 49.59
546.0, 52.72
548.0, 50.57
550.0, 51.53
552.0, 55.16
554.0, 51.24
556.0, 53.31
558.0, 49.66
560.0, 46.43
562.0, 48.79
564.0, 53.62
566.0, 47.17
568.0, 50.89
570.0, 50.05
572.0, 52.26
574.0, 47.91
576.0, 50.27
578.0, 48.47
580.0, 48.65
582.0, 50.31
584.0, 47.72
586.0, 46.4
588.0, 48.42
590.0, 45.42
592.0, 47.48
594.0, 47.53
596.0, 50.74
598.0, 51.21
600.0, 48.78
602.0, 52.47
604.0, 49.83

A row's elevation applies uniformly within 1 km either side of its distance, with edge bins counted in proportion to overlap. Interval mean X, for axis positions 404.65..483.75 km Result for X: 57.2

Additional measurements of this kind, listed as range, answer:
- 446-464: 55.8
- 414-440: 60.5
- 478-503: 52.6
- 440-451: 58.5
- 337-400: 56.5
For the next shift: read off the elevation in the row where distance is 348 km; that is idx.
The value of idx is 55.14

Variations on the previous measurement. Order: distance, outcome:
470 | 51.68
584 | 47.72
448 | 60.03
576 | 50.27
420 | 65.01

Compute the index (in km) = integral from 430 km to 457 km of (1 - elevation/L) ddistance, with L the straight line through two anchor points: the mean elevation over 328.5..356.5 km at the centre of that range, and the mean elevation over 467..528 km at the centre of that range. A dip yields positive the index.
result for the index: -2.1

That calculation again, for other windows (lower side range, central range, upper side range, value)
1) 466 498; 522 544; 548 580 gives -1.2 km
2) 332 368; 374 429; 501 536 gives -4.2 km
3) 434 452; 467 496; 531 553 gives 2.0 km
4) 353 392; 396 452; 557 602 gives -4.9 km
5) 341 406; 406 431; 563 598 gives -3.1 km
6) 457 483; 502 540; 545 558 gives -0.5 km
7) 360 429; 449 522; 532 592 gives 2.0 km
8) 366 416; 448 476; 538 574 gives 0.7 km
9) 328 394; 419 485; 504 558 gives -2.3 km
